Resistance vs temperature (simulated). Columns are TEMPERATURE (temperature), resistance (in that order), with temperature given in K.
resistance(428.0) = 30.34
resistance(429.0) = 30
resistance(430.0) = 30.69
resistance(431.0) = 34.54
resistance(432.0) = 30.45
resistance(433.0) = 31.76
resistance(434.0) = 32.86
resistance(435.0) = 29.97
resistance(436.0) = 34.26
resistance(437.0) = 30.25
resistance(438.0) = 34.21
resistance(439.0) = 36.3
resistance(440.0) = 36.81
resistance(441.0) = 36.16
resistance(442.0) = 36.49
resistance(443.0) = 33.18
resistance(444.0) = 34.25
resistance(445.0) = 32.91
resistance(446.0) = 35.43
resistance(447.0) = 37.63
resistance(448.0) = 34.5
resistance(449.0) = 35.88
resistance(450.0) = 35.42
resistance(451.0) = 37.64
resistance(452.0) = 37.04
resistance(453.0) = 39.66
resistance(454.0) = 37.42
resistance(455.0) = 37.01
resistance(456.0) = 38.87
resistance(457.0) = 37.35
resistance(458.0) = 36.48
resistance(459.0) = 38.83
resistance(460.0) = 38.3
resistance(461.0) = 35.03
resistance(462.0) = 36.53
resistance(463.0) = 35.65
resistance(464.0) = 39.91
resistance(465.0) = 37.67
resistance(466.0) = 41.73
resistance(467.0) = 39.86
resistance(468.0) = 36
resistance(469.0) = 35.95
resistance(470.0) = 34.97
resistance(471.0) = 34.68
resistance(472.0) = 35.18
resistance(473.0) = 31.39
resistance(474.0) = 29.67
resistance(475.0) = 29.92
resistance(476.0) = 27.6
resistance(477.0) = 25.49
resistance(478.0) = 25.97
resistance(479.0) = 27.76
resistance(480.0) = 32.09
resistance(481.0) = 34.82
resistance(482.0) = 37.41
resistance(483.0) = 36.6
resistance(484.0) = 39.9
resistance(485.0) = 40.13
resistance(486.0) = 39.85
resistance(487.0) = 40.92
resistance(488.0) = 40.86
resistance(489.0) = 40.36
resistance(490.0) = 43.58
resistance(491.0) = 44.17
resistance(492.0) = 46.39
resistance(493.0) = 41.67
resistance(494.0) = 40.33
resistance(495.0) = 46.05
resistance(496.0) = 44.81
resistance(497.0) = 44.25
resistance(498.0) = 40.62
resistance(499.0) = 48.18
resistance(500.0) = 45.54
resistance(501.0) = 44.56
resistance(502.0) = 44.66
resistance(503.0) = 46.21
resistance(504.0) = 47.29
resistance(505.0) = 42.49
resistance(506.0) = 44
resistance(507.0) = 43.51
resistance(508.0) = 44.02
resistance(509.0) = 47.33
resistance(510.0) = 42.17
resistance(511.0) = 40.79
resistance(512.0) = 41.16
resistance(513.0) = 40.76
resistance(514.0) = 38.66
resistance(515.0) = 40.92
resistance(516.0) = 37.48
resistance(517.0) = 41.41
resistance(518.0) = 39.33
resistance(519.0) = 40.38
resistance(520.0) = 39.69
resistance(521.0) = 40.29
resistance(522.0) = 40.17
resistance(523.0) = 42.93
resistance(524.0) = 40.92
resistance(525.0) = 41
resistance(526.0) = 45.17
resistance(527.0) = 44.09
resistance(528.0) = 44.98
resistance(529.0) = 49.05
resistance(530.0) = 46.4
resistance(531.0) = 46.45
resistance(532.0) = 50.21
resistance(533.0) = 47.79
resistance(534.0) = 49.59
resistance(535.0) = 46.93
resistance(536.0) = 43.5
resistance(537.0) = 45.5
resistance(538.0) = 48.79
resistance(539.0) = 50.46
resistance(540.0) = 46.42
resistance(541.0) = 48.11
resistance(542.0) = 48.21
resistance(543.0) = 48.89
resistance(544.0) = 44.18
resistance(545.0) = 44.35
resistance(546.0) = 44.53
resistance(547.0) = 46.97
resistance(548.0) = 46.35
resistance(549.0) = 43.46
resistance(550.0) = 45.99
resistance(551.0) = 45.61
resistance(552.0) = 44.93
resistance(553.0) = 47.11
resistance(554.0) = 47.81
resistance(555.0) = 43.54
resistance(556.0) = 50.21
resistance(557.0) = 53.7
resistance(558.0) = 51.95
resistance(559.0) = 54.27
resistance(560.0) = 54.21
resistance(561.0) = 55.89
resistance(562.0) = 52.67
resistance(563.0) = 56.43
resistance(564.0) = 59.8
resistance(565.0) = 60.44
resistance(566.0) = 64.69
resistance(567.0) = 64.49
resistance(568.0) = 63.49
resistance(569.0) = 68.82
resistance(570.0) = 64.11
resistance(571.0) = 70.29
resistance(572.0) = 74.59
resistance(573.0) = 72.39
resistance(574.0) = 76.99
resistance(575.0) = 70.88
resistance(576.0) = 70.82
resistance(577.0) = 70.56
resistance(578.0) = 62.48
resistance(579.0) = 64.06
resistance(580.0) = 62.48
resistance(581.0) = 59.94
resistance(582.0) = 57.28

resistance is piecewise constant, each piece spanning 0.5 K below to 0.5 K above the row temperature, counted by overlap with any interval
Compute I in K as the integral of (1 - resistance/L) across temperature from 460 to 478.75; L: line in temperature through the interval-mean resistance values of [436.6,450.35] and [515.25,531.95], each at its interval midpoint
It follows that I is 1.7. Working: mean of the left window 35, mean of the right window 42.7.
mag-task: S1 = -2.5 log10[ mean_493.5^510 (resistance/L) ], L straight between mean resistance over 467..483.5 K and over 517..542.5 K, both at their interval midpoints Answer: -0.158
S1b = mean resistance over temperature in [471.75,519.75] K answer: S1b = 39.8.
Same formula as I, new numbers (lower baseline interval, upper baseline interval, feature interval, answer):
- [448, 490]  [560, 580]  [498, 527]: 3.5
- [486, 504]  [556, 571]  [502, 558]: 7.2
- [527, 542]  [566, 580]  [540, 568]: 3.5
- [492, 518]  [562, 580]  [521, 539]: 2.2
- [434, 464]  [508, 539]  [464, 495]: 1.9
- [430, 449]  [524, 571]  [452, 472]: 0.0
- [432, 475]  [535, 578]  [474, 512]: 2.6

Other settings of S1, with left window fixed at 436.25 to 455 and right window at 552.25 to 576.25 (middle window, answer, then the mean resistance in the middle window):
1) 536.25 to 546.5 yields 0.182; 46.9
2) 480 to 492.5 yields 0.103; 40.1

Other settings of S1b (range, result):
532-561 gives 47.8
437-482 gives 35.1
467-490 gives 34.7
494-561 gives 45.2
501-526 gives 42.1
